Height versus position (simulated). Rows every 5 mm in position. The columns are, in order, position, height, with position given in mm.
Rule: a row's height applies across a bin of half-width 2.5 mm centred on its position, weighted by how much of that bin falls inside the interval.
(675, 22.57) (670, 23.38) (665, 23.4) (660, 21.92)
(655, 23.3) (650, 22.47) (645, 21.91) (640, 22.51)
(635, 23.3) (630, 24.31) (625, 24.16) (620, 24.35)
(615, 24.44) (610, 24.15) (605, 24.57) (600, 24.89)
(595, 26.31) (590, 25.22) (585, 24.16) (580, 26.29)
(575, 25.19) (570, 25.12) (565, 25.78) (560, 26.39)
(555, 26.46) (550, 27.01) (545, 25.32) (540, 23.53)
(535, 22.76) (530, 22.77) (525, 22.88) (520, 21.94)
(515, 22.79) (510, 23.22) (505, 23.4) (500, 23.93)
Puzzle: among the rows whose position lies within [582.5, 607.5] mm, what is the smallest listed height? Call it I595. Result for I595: 24.16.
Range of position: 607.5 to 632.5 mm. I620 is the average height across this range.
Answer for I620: 24.3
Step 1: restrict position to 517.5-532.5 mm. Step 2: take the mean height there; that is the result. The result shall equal 22.5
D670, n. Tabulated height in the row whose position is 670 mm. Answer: 23.38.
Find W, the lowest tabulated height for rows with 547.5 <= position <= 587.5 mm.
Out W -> 24.16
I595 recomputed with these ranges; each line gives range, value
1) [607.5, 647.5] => 21.91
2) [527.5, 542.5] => 22.76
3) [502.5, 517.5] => 22.79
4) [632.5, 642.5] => 22.51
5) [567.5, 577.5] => 25.12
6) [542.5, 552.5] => 25.32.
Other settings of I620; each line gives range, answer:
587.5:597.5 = 25.8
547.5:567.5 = 26.4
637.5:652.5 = 22.3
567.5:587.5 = 25.2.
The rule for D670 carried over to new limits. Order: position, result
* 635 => 23.3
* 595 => 26.31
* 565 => 25.78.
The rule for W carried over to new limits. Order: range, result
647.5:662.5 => 21.92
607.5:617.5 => 24.15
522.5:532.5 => 22.77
